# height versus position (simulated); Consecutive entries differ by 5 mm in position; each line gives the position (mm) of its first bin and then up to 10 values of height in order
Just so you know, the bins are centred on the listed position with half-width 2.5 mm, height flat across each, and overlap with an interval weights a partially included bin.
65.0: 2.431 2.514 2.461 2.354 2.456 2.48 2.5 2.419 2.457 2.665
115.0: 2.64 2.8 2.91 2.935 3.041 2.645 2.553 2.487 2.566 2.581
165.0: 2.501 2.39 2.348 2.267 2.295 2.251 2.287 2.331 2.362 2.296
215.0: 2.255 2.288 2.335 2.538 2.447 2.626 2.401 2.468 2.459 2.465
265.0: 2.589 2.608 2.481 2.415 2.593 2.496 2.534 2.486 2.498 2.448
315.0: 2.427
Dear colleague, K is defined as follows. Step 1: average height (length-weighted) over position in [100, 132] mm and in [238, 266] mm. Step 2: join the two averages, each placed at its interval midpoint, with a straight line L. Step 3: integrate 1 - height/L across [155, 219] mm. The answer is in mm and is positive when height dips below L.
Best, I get 6.0 mm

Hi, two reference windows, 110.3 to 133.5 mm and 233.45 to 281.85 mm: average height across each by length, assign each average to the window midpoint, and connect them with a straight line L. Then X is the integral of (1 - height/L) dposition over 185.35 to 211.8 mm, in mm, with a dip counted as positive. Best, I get 3.3 mm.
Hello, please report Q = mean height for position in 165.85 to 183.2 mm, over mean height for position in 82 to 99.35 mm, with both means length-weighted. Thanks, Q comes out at 0.95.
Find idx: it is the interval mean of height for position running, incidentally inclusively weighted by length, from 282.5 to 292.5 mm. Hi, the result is 2.54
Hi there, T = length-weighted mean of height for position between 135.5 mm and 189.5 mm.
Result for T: 2.48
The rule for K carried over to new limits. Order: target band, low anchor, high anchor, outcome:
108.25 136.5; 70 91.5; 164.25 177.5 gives -4.7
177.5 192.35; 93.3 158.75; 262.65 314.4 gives 1.9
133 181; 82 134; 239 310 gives 1.0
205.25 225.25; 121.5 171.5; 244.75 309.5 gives 2.2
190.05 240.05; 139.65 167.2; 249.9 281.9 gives 3.3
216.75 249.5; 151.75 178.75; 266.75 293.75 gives 0.8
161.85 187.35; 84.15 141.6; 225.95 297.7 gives 2.3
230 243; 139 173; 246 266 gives -0.2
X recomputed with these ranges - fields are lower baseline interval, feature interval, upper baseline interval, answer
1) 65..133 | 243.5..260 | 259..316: 0.47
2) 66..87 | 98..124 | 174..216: -2.34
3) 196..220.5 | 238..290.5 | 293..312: -2.00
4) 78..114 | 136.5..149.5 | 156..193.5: -1.03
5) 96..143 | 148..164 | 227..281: 0.69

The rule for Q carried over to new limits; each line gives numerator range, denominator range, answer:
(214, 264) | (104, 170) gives 0.91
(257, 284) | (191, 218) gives 1.09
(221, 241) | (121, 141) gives 0.85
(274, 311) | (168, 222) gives 1.08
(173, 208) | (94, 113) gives 0.92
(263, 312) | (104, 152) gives 0.92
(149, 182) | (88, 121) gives 0.96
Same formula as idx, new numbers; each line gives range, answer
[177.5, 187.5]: 2.28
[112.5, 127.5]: 2.78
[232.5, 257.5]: 2.48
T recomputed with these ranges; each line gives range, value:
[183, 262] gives 2.38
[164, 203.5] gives 2.33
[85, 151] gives 2.65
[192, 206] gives 2.32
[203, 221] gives 2.3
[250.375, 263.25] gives 2.47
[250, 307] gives 2.51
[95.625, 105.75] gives 2.45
